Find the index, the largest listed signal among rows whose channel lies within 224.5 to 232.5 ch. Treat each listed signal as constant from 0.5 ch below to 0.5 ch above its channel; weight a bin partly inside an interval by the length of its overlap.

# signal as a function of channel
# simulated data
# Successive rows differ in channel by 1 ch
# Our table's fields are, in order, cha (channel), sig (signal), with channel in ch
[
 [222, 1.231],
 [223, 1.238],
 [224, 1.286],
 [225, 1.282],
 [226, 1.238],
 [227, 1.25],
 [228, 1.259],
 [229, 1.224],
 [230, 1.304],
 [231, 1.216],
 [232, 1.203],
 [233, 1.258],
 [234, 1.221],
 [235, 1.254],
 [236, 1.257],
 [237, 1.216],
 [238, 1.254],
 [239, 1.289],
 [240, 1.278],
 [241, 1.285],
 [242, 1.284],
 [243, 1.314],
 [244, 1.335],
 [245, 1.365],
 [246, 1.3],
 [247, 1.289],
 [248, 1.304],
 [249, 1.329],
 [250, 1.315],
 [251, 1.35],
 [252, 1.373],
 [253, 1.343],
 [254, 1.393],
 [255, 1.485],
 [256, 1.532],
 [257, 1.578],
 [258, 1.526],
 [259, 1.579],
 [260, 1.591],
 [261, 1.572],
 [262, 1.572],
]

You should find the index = 1.304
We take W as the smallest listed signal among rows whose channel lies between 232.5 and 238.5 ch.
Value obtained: 1.216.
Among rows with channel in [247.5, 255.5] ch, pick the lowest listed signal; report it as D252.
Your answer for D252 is 1.304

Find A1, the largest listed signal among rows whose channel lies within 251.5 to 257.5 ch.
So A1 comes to 1.578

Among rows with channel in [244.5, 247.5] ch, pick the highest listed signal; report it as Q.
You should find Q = 1.365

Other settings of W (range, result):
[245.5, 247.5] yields 1.289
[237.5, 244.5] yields 1.254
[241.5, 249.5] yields 1.284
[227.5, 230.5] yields 1.224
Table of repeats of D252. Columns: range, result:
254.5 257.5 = 1.485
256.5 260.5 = 1.526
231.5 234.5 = 1.203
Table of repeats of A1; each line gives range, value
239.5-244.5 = 1.335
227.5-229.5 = 1.259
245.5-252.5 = 1.373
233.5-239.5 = 1.289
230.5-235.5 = 1.258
